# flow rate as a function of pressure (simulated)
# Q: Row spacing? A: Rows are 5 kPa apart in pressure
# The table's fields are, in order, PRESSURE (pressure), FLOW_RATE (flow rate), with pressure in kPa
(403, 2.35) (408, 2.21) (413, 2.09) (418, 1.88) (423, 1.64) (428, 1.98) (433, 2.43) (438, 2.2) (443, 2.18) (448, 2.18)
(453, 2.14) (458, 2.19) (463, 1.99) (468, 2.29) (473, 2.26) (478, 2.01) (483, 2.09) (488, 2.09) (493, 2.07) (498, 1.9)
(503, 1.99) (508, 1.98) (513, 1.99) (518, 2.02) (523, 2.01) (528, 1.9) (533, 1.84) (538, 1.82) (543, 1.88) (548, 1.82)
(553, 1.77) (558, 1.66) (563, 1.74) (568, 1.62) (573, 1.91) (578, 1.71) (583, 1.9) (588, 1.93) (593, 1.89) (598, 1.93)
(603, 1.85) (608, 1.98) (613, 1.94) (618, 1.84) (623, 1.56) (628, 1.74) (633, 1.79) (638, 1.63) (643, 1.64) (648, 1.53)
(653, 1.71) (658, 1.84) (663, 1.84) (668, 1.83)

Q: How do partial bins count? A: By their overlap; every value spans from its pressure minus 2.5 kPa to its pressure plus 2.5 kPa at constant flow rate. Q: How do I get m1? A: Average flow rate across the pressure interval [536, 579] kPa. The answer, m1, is 1.77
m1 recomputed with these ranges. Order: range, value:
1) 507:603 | 1.86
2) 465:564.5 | 1.96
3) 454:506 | 2.09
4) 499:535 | 1.96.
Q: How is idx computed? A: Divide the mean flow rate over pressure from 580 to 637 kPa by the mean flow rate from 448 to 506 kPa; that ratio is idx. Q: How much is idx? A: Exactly 0.9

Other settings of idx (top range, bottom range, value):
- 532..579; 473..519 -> 0.88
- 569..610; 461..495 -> 0.89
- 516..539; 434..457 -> 0.88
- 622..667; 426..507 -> 0.80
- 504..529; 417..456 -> 0.95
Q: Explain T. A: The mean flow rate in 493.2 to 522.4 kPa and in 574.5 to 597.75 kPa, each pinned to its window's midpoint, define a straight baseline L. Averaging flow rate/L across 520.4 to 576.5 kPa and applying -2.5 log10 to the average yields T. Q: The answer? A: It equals 0.06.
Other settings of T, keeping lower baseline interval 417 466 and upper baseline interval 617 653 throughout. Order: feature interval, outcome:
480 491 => -0.05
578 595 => -0.06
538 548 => 0.01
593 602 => -0.09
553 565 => 0.08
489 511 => -0.02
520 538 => 0.00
